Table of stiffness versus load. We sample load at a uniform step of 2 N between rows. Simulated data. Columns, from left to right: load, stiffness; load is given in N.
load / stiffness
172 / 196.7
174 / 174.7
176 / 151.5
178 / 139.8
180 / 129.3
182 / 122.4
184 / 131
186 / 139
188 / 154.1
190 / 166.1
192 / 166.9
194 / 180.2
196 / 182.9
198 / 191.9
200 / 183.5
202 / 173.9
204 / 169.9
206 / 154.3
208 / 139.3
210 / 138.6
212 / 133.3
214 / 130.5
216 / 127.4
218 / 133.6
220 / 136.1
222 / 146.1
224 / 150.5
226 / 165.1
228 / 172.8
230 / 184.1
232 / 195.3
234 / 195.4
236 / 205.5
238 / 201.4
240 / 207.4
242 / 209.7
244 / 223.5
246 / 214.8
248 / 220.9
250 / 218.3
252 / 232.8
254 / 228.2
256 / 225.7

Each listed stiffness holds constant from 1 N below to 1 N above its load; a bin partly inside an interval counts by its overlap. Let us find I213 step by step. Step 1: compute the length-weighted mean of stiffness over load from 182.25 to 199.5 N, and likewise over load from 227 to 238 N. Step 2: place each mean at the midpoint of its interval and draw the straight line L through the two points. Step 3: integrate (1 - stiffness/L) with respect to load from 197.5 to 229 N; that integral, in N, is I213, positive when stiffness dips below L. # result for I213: 4.5 N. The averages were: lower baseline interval 163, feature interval 152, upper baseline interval 192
